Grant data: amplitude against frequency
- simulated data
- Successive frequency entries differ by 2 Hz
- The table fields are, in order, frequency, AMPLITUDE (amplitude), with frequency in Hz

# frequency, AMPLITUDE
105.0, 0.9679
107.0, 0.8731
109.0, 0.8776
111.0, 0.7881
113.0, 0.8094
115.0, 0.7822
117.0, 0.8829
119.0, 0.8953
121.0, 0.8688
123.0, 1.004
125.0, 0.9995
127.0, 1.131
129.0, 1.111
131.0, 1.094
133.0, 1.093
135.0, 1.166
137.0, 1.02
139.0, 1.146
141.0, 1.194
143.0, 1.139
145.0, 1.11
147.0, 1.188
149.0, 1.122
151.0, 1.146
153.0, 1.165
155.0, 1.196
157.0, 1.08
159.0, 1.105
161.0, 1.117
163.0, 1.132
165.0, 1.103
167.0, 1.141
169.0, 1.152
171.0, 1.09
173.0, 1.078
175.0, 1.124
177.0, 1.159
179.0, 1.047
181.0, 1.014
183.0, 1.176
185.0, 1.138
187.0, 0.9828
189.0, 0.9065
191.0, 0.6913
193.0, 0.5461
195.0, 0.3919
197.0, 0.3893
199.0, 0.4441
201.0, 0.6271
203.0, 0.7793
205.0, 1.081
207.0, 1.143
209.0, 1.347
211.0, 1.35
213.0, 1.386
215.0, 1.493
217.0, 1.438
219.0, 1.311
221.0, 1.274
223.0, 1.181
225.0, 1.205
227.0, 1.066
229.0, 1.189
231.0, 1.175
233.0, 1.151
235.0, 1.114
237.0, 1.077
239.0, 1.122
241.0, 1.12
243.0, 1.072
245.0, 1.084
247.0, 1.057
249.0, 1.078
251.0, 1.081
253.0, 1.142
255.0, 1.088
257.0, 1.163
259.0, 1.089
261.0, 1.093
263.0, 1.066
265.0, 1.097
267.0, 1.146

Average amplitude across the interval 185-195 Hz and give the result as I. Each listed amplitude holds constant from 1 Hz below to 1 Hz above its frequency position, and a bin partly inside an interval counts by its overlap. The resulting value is 0.778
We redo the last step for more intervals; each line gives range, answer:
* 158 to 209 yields 0.95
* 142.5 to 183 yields 1.12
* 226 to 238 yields 1.13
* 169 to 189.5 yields 1.08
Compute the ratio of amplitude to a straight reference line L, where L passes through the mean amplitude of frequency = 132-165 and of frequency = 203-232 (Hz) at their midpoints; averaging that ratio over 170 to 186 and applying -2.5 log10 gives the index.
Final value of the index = 0.072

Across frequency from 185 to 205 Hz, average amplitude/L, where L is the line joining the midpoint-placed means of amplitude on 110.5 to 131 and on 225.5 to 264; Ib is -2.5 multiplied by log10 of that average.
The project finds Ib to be 0.450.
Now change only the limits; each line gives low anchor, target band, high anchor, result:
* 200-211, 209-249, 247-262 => -0.137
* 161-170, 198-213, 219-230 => 0.181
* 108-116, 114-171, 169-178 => -0.126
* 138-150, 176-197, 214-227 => 0.362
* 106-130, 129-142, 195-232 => -0.178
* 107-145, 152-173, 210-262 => -0.067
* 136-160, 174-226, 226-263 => 0.097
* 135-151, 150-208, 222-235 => 0.178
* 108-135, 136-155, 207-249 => -0.128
